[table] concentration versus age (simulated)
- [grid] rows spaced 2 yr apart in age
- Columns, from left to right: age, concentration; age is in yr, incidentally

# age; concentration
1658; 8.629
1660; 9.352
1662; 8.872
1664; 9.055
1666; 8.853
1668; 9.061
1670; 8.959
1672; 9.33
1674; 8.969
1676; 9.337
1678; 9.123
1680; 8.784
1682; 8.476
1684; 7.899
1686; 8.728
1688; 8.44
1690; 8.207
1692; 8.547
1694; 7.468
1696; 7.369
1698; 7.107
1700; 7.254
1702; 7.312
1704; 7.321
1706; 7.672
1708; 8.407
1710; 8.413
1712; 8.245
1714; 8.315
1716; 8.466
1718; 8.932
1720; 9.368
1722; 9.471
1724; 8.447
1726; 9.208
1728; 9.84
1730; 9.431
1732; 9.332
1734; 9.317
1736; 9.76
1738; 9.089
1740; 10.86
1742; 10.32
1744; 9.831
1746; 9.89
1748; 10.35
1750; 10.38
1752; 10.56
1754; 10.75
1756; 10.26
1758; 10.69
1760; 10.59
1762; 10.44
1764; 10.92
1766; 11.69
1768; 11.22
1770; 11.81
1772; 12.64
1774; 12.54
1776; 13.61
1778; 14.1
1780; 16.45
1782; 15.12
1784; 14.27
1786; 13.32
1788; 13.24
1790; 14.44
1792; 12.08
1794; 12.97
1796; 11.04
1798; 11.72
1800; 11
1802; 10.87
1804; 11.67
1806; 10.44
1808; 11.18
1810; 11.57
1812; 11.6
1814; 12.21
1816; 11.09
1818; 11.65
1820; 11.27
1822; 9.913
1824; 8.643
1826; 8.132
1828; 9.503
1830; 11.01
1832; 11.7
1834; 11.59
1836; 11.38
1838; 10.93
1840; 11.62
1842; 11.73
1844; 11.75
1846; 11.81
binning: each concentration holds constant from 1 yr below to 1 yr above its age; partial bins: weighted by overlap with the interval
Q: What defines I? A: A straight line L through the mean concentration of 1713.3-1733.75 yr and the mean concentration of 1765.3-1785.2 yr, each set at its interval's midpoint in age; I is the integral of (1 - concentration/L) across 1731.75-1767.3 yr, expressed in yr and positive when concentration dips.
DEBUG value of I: 2.9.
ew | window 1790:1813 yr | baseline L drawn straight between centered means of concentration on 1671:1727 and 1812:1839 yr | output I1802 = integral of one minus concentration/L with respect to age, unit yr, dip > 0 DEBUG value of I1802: -3.0 yr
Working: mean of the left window 8.38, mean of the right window 10.7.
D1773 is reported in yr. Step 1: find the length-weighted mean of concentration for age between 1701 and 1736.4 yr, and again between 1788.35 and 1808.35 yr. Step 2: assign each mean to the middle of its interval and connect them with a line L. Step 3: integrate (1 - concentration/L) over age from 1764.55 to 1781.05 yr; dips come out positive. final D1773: -3.2 yr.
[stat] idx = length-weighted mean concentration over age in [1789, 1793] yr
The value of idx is 13.3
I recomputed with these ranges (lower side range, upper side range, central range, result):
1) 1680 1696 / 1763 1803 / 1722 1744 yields 1.71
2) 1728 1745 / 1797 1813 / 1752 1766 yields -0.60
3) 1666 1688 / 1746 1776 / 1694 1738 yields 6.23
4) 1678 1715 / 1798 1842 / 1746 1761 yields -1.76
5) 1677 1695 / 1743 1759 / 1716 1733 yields 0.61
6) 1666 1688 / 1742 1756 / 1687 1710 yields 3.74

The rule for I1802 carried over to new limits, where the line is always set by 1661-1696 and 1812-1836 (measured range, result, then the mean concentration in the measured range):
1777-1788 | -4.80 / 14.5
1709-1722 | 0.71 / 8.69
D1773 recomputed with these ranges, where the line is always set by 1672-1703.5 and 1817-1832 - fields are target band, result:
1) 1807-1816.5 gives -1.5 yr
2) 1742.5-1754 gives -1.5 yr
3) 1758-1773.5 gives -3.4 yr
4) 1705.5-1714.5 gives 0.3 yr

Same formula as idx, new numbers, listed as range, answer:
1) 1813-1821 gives 11.6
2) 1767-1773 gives 11.9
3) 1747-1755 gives 10.5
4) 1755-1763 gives 10.5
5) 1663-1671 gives 8.98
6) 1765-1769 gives 11.5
